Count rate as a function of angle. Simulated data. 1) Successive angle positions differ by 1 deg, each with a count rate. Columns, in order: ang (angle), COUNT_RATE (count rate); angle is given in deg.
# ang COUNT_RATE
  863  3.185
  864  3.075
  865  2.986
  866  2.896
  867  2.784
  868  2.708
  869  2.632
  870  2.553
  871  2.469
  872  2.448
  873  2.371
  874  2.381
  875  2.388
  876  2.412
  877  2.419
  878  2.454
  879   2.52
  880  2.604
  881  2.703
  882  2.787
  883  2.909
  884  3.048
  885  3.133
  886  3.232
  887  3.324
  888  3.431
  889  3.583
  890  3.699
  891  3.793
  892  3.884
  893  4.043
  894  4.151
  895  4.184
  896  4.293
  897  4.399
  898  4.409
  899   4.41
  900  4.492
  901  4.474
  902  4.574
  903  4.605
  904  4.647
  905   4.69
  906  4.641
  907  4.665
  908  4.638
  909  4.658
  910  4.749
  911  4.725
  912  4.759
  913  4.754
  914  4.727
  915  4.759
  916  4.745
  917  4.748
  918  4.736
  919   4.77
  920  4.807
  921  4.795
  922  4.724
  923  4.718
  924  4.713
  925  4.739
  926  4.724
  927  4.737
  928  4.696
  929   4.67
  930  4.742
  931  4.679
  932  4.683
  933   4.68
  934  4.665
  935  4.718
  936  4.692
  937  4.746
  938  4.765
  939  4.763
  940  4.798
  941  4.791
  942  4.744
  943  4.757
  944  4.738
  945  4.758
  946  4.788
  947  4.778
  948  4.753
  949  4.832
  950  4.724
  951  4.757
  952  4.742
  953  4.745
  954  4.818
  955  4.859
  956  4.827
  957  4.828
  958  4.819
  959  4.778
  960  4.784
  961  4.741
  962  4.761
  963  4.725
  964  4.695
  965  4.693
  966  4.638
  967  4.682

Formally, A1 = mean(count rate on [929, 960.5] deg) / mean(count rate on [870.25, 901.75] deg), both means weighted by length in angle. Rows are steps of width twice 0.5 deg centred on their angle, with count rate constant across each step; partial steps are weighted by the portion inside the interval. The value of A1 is 1.43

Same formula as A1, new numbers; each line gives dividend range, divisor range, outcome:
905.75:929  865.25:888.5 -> 1.73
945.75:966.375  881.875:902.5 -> 1.24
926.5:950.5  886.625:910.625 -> 1.11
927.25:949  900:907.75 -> 1.03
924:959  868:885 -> 1.84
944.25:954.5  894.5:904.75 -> 1.07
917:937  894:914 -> 1.04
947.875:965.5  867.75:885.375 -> 1.83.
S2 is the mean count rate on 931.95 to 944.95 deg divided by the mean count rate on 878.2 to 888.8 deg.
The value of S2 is 1.6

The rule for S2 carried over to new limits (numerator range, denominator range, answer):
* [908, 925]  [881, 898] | 1.31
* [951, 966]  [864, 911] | 1.36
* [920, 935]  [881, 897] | 1.32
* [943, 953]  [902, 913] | 1.02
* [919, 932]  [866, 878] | 1.88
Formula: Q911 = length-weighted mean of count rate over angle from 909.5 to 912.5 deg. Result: 4.74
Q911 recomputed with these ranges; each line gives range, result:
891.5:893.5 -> 3.96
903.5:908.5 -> 4.66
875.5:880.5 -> 2.48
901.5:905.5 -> 4.63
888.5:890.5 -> 3.64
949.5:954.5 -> 4.76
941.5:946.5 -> 4.76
